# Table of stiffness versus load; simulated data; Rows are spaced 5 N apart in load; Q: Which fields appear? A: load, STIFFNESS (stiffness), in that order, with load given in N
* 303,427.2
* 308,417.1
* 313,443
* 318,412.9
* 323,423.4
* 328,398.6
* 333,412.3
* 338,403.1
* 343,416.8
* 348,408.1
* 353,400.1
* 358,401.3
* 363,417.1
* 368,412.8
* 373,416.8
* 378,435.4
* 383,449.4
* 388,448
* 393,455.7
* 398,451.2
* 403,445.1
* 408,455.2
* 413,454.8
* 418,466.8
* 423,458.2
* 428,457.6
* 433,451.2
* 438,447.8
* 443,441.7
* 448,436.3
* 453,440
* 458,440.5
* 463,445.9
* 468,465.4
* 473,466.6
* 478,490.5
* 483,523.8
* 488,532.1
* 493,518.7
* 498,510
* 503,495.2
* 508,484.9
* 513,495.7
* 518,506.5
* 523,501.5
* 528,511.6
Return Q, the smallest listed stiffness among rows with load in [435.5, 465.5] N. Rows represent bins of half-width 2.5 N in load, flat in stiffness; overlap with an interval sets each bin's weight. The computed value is 436.3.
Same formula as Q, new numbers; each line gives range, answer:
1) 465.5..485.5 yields 465.4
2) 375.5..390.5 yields 435.4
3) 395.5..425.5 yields 445.1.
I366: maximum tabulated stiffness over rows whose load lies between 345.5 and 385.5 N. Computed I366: 449.4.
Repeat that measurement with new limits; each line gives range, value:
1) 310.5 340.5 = 443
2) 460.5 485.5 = 523.8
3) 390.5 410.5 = 455.7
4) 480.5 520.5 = 532.1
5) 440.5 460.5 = 441.7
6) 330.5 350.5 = 416.8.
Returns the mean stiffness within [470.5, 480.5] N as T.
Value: 479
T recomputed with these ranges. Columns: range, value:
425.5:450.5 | 447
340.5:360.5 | 407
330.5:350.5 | 410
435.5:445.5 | 445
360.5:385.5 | 426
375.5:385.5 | 442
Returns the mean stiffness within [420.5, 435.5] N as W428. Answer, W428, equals 456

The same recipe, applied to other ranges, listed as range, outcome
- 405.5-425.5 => 459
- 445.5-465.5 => 441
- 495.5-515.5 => 496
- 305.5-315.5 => 430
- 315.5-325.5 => 418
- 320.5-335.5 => 411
